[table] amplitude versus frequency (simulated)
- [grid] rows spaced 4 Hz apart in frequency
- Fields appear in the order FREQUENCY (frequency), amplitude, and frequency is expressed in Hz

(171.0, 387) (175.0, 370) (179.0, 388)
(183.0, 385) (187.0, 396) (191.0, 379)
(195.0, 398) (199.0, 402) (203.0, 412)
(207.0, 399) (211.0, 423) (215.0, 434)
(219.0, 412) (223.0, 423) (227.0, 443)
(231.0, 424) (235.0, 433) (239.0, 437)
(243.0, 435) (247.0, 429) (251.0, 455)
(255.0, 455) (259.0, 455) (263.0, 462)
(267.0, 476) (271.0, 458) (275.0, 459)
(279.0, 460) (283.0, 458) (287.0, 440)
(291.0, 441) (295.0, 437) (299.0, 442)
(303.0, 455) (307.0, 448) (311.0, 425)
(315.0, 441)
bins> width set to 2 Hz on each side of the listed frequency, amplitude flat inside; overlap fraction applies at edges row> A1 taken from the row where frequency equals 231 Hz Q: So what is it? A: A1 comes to 424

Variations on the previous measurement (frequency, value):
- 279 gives 460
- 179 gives 388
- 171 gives 387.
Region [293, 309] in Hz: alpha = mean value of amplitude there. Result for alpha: 446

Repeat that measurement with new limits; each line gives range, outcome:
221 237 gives 431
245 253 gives 442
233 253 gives 438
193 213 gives 407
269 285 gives 459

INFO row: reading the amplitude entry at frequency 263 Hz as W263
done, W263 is 462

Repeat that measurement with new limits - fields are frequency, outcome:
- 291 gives 441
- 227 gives 443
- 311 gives 425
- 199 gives 402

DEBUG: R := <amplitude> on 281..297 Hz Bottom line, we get 444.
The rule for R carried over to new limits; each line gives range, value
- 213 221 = 423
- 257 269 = 464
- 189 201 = 393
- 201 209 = 406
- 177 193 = 387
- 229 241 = 431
